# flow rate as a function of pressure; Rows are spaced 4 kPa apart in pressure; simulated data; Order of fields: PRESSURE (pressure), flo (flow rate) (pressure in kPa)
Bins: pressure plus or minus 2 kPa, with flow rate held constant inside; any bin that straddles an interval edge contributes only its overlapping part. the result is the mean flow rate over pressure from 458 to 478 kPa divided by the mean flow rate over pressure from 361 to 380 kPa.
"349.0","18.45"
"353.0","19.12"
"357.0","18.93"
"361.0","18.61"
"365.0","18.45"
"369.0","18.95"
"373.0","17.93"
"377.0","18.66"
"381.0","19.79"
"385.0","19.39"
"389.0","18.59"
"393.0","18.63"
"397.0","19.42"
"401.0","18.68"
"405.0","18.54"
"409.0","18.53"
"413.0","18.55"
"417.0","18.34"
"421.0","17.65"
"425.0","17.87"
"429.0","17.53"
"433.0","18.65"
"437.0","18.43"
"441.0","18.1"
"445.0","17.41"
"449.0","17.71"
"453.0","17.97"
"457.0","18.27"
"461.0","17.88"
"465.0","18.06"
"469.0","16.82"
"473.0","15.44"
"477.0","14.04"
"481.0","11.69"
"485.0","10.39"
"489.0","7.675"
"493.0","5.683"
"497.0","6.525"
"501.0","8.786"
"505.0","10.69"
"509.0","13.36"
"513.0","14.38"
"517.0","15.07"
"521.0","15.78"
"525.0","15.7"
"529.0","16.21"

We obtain 0.90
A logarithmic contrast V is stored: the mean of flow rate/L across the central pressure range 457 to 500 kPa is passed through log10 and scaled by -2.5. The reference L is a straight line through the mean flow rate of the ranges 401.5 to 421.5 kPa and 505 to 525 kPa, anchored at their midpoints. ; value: 0.25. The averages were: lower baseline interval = 18.4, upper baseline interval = 14.4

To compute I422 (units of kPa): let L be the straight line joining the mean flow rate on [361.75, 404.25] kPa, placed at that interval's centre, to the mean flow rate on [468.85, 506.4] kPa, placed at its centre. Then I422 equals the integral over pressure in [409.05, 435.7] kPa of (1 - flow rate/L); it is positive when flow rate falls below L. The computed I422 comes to -4.20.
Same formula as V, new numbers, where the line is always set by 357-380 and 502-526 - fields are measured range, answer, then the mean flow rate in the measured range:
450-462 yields -0.15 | 18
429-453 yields -0.11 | 18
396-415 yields -0.08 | 18.7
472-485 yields 0.15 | 13.1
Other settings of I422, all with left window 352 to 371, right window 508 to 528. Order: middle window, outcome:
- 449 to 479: -1.2 kPa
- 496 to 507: 4.7 kPa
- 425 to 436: -0.6 kPa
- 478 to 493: 5.9 kPa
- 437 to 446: -0.6 kPa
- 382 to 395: -0.6 kPa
